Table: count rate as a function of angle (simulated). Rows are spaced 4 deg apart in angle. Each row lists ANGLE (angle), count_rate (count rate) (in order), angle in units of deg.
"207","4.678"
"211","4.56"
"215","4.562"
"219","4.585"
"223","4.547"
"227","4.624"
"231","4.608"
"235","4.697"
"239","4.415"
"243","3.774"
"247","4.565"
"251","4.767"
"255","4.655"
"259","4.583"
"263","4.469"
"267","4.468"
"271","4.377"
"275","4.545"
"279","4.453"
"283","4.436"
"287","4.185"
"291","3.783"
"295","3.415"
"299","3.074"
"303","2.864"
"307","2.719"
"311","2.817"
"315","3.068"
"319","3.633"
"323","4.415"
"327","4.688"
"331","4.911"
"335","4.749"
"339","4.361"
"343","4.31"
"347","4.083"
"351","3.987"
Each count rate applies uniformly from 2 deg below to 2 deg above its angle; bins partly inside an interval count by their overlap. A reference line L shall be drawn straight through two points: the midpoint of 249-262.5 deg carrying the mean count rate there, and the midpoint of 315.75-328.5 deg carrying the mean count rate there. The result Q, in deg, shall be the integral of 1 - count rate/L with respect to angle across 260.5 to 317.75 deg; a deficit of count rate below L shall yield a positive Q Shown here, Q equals 8.2 deg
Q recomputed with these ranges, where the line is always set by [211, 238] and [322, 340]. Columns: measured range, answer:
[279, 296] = 2.1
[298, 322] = 8.0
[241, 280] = 1.2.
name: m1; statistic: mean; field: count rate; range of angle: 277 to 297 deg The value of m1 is 4.05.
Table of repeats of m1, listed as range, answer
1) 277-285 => 4.44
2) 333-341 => 4.55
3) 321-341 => 4.62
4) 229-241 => 4.57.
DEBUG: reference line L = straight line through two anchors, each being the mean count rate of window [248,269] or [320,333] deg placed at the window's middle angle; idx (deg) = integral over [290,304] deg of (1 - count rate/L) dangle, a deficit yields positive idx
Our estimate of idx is 4.0 deg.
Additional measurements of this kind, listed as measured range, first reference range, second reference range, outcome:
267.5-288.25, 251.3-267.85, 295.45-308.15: -2.94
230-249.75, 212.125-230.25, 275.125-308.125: -0.32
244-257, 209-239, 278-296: -0.67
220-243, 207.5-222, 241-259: 0.06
